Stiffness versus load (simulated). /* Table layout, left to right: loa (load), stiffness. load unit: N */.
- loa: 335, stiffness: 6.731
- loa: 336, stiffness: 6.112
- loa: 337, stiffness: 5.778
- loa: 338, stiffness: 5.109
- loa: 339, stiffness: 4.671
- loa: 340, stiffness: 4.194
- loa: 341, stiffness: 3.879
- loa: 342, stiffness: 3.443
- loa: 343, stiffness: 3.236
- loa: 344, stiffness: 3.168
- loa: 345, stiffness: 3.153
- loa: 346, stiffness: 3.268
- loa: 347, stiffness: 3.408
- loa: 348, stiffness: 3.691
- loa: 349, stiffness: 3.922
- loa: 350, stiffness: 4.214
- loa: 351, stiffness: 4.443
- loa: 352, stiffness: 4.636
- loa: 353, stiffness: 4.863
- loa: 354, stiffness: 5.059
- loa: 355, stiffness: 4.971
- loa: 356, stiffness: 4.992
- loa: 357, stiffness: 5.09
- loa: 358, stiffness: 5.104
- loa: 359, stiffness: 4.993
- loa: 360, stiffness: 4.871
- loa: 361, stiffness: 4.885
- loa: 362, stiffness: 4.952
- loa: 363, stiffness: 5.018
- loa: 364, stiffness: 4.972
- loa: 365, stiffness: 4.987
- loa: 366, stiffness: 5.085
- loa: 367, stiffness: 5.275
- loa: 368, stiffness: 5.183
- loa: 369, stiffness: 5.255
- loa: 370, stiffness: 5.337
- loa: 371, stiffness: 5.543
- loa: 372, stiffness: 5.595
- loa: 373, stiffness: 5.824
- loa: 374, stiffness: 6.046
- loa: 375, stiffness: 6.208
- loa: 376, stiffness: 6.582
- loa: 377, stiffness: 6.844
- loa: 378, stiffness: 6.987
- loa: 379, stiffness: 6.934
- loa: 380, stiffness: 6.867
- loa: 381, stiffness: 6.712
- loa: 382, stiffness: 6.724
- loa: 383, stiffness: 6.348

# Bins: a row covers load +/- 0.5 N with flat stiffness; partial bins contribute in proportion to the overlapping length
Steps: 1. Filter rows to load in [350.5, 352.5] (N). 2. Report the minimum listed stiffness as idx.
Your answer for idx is 4.443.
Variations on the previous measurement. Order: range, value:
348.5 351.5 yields 3.922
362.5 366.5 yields 4.972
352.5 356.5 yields 4.863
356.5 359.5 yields 4.993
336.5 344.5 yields 3.168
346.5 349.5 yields 3.408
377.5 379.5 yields 6.934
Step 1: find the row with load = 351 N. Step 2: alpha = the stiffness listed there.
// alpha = 4.443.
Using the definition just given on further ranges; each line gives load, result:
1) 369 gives 5.255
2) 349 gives 3.922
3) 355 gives 4.971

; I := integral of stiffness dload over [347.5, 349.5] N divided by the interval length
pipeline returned 3.81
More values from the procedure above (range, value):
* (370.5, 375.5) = 5.84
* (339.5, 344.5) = 3.58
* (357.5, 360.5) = 4.99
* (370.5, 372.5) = 5.57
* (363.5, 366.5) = 5.01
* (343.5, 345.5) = 3.16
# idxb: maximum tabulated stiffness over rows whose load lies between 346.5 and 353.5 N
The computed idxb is 4.863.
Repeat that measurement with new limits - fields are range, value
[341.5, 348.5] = 3.691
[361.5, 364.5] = 5.018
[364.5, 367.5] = 5.275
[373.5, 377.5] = 6.844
